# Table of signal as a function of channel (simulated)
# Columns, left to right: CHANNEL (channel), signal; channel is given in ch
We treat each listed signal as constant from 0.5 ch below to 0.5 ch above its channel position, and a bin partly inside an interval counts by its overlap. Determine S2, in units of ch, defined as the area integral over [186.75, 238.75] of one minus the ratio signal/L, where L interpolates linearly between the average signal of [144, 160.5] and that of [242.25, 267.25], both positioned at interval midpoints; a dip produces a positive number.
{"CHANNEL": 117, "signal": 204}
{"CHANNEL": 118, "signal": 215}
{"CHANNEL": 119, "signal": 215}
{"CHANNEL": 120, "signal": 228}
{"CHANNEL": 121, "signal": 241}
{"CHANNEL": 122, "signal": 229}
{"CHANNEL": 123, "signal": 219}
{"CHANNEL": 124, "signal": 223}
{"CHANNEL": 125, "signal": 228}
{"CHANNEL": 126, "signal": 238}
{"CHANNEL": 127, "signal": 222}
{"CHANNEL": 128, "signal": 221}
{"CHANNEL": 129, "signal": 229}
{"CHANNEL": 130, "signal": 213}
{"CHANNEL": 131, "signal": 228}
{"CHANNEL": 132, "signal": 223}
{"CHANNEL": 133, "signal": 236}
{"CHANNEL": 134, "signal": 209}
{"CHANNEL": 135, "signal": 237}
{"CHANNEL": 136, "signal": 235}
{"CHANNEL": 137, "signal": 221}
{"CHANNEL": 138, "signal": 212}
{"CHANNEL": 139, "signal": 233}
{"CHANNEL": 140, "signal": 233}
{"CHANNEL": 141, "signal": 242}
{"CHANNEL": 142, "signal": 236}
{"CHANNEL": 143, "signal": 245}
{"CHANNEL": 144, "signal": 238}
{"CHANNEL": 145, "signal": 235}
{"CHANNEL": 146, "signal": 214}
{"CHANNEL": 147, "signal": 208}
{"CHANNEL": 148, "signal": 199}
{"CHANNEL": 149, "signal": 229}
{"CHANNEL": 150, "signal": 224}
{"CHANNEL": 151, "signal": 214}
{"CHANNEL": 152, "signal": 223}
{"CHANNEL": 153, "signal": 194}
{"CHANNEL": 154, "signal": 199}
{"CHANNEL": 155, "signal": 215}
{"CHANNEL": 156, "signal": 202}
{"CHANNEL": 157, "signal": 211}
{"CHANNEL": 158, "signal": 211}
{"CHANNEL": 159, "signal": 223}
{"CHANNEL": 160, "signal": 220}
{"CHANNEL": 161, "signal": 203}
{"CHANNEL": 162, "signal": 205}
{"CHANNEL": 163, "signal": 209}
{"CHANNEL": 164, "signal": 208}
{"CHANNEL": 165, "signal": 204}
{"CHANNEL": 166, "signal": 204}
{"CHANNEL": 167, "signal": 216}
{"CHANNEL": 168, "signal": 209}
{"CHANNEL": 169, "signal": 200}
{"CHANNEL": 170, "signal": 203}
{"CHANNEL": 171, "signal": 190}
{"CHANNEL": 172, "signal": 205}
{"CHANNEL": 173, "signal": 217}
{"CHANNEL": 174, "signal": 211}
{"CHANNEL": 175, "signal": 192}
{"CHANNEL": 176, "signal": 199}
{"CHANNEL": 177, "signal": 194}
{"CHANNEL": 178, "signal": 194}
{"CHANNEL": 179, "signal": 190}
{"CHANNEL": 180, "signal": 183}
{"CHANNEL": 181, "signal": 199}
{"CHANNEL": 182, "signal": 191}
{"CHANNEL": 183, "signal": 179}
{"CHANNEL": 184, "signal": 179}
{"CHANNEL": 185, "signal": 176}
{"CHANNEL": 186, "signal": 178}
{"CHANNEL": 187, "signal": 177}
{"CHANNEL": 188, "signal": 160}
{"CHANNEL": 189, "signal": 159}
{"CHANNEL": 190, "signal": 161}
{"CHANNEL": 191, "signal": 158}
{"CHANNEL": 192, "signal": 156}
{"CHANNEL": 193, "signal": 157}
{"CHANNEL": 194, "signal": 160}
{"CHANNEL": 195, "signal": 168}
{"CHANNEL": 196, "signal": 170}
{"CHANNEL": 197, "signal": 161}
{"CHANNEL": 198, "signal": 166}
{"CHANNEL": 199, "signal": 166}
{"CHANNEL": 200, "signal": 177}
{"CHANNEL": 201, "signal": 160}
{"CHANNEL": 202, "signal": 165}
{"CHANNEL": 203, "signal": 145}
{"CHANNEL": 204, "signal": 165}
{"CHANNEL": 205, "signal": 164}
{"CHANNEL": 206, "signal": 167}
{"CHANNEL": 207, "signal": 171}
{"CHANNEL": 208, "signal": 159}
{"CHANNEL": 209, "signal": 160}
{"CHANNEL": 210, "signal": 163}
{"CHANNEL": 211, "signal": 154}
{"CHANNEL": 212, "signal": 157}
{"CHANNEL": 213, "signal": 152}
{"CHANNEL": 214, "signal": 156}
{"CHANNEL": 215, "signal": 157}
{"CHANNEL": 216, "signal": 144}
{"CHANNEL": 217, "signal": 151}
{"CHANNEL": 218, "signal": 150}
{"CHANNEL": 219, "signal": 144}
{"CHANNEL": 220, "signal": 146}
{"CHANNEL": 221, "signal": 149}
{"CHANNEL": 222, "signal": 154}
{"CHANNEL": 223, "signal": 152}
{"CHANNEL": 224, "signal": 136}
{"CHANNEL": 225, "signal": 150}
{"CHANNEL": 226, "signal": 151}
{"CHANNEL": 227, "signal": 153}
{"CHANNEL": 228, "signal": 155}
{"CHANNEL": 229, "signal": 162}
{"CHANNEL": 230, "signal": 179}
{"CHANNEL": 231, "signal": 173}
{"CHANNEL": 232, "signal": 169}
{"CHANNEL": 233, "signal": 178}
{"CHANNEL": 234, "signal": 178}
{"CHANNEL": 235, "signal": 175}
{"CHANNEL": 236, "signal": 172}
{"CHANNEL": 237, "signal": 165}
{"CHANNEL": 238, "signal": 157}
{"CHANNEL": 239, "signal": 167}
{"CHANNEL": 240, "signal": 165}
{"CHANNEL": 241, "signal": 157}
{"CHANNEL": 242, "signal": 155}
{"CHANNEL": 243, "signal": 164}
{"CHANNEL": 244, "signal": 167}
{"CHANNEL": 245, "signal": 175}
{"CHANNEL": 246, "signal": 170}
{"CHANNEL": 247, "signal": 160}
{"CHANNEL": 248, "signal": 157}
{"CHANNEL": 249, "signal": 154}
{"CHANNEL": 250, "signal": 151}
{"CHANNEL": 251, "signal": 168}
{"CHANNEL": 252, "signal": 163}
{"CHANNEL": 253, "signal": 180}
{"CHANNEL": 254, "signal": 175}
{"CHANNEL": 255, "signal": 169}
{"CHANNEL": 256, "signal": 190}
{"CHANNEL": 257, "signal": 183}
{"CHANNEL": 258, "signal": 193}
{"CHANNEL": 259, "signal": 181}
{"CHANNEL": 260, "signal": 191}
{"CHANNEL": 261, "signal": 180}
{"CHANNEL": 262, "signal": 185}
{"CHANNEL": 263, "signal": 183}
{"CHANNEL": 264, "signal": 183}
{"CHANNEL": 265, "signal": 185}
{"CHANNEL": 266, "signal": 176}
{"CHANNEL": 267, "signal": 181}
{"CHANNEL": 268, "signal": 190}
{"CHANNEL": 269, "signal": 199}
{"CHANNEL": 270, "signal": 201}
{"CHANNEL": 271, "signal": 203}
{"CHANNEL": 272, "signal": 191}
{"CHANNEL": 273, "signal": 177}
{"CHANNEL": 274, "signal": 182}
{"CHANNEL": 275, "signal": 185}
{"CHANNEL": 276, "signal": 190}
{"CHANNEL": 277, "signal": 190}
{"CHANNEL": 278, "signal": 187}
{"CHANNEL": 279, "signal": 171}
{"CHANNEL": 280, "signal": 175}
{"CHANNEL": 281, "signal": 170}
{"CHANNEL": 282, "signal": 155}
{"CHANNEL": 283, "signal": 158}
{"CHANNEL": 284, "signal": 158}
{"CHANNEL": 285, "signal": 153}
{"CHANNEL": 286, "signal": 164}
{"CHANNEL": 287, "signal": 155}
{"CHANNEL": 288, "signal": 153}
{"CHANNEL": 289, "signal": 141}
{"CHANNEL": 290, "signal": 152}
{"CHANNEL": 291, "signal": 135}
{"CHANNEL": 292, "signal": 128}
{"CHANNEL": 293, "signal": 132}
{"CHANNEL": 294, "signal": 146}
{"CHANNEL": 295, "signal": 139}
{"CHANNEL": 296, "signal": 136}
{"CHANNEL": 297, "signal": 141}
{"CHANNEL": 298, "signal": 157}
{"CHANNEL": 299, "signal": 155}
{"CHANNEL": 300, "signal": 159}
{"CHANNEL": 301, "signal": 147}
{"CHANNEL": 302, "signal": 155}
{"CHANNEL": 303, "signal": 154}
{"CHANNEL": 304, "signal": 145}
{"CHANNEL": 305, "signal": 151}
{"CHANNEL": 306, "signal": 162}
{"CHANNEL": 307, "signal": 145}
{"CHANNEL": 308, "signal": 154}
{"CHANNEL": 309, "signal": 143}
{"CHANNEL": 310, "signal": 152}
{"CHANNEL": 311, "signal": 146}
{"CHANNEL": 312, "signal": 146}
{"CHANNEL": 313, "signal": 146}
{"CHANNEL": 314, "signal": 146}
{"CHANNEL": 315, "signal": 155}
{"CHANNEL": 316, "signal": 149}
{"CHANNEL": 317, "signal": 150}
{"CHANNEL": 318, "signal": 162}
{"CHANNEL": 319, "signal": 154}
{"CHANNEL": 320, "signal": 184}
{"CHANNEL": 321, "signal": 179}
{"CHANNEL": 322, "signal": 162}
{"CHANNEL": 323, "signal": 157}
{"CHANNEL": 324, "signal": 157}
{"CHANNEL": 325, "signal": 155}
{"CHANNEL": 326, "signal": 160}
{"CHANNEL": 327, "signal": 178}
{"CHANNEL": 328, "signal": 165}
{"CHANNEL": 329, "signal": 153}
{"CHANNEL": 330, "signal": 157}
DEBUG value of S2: 8.29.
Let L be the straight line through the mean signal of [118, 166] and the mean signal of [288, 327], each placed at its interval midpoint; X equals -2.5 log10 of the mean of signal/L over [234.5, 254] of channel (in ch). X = 0.08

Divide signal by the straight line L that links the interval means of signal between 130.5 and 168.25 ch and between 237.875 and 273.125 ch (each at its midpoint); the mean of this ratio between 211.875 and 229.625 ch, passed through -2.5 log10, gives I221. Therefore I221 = 0.25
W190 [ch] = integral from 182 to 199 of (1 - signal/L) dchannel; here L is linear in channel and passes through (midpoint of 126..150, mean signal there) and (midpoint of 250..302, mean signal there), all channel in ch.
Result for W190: 3.1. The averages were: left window 226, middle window 167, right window 169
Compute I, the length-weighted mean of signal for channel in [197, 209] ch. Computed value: 164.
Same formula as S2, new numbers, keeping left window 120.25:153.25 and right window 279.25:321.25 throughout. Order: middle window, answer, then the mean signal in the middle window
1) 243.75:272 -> -1.3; 179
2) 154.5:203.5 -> 4.6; 187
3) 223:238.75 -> 1.7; 163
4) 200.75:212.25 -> 2.0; 161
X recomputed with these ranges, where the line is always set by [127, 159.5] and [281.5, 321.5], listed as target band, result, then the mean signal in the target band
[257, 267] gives -0.09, 184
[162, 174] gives 0.02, 206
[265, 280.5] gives -0.14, 186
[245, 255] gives 0.06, 165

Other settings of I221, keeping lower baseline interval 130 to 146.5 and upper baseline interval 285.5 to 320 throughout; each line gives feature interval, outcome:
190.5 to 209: 0.218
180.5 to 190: 0.169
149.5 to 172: 0.051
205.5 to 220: 0.233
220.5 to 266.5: 0.059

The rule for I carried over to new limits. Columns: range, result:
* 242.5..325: 164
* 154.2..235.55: 176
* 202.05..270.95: 167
